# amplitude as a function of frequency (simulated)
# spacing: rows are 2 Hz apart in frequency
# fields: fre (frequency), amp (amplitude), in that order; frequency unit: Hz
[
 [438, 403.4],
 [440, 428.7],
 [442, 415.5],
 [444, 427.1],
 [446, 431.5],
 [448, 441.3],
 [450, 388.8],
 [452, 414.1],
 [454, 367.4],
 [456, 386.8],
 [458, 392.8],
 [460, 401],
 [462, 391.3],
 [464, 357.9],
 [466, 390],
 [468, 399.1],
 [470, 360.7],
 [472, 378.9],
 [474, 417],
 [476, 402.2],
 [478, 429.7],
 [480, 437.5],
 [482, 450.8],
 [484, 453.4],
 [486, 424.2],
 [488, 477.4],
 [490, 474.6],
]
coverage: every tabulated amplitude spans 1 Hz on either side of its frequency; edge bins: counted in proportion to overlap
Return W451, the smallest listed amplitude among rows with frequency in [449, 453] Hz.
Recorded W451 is 388.8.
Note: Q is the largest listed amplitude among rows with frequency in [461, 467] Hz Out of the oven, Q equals 391.3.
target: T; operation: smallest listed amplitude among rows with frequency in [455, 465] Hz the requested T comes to 357.9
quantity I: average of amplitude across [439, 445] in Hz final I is 424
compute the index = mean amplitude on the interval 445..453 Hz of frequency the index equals 419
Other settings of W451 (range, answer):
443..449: 427.1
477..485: 429.7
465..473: 360.7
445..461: 367.4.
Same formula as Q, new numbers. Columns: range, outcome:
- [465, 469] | 399.1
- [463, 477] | 417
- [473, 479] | 429.7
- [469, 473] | 378.9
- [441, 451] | 441.3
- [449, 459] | 414.1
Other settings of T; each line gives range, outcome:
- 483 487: 424.2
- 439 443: 415.5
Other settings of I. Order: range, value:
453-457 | 377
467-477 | 392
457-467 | 387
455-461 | 394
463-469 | 382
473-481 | 422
